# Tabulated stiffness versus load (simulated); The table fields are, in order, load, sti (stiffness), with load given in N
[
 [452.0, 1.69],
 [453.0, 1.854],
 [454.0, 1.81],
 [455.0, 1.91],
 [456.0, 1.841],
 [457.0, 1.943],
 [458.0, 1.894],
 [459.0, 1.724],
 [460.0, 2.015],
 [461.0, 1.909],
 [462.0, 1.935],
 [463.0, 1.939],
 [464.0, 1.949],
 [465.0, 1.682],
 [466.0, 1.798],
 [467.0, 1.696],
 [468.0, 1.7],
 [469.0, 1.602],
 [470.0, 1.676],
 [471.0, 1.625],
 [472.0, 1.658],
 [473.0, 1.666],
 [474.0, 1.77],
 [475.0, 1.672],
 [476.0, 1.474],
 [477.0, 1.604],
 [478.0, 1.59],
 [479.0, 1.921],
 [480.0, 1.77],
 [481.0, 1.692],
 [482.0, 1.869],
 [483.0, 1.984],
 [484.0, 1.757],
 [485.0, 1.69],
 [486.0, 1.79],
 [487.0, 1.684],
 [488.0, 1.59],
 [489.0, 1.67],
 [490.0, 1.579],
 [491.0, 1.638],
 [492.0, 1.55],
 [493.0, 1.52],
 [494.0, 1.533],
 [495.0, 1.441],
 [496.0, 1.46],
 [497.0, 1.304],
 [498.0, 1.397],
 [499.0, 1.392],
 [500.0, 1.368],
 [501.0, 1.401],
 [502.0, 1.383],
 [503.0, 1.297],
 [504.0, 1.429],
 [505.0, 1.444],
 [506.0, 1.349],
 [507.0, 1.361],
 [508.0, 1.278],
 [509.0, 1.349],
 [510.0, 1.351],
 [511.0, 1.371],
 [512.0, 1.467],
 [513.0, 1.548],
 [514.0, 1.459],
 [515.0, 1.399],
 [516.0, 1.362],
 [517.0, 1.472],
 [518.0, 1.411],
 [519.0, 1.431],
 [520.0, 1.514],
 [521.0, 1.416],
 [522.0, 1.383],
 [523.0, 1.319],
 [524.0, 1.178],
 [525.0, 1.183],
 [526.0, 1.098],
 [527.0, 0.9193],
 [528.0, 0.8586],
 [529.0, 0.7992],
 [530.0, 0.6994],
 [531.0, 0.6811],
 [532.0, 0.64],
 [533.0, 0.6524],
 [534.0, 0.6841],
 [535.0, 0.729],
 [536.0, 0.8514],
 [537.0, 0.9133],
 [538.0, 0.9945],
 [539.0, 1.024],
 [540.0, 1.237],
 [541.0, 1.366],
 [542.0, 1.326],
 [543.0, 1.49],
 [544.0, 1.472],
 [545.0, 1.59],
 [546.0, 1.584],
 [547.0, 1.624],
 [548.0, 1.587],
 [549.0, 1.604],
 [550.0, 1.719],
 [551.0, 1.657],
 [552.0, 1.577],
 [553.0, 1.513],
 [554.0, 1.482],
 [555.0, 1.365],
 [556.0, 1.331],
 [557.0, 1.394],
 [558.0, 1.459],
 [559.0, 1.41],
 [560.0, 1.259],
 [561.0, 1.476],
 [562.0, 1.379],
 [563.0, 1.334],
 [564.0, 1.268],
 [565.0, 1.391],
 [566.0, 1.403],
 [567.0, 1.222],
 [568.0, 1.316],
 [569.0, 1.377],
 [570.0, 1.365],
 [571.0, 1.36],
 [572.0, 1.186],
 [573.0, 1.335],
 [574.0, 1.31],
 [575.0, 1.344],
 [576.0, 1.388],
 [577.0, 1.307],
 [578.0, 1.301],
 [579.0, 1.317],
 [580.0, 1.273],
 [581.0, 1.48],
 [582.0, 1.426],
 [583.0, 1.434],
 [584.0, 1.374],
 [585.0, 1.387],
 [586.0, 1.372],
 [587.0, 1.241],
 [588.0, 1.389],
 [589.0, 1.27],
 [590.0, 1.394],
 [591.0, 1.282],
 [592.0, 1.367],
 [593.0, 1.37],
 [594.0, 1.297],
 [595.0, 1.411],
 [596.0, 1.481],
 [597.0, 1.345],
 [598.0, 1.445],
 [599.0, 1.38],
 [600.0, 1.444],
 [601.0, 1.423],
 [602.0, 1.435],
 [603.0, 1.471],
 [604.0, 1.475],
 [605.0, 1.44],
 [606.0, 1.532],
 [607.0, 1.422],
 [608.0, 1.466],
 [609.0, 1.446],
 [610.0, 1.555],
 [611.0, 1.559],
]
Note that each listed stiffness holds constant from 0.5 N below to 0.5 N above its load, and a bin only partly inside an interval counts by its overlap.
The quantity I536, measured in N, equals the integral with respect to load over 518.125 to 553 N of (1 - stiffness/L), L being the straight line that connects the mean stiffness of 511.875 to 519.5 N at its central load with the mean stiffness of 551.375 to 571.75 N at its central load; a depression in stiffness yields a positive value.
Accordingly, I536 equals 5.1 N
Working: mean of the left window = 1.44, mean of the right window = 1.38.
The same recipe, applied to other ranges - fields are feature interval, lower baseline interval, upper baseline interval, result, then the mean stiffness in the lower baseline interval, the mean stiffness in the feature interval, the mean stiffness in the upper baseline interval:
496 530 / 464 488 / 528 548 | 0.5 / 1.71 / 1.32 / 1.08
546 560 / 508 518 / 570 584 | -1.4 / 1.41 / 1.51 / 1.35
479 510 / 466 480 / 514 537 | -2.2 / 1.67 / 1.54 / 1.08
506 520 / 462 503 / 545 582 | 1.3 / 1.64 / 1.41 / 1.41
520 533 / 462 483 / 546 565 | 4.5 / 1.73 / 1.02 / 1.47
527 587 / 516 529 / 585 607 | 1.9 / 1.25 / 1.28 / 1.39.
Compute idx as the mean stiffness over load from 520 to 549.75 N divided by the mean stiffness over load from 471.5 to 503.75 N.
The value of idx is 0.72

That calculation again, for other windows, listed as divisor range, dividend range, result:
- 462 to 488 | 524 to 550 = 0.65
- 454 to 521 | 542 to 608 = 0.88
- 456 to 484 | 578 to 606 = 0.78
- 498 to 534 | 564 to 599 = 1.09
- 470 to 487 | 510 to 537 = 0.66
